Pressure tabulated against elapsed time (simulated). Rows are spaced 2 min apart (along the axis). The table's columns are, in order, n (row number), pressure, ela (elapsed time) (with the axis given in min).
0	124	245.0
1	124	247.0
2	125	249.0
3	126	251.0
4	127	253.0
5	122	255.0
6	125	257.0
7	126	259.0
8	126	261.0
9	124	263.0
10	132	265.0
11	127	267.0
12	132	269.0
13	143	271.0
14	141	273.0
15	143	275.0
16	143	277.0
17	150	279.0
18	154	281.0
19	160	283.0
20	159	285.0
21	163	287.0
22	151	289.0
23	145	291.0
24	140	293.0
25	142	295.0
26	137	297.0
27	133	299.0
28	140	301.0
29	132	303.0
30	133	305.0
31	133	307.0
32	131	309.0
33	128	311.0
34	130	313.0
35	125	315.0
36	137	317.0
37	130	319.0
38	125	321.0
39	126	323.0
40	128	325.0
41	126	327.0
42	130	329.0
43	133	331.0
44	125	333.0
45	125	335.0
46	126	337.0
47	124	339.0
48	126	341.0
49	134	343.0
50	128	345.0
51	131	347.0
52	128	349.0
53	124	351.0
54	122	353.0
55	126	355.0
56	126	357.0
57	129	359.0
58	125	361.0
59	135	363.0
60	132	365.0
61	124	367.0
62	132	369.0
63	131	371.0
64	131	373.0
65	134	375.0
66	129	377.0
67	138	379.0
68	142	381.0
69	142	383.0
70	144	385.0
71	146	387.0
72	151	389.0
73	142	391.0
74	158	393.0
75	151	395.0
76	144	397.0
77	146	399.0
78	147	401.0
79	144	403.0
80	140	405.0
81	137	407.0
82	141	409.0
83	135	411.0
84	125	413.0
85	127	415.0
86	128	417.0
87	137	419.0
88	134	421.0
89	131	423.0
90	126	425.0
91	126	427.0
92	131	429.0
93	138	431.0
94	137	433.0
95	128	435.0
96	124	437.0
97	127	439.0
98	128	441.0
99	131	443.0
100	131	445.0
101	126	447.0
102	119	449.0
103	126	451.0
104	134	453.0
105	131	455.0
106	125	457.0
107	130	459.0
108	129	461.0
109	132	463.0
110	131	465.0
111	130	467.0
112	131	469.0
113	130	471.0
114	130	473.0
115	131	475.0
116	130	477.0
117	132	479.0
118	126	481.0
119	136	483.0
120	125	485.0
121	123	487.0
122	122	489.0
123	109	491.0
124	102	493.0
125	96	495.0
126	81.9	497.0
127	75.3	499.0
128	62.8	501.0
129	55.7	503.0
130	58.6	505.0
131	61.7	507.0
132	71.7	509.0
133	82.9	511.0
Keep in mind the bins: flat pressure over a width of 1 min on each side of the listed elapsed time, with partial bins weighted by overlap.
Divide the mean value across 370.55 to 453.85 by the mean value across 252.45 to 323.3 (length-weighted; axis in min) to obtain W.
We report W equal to 1.0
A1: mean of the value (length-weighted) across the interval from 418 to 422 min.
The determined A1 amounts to 136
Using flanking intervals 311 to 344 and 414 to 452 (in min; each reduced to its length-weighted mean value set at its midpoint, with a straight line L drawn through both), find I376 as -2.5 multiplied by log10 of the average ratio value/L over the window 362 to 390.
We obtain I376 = -0.06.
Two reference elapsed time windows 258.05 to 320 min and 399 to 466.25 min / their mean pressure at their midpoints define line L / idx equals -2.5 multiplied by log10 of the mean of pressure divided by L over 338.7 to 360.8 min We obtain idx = 0.07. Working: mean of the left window 138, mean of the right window 132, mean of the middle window 127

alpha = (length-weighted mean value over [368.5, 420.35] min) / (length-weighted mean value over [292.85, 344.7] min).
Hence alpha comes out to 1.07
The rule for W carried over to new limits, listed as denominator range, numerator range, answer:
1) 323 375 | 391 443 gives 1.06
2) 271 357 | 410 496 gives 0.94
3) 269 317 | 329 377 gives 0.91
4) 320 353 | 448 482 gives 1.02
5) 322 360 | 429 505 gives 0.94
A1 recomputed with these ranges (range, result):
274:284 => 150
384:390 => 147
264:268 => 130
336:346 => 128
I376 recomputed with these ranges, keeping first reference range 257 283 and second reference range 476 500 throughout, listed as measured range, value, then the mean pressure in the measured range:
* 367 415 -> -0.13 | 140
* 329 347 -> 0.01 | 128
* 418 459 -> -0.10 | 130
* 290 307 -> -0.03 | 137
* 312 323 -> 0.02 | 129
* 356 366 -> -0.02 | 129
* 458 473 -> -0.13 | 130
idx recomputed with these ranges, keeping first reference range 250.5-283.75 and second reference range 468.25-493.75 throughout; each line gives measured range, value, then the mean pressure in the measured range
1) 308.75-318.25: 0.02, 130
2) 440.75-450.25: 0.00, 127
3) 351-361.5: 0.05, 125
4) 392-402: -0.16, 149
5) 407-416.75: -0.03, 132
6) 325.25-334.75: 0.03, 128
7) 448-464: -0.02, 128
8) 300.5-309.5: 0.00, 134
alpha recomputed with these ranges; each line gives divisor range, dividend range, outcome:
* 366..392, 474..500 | 0.83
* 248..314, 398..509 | 0.89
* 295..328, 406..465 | 0.99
